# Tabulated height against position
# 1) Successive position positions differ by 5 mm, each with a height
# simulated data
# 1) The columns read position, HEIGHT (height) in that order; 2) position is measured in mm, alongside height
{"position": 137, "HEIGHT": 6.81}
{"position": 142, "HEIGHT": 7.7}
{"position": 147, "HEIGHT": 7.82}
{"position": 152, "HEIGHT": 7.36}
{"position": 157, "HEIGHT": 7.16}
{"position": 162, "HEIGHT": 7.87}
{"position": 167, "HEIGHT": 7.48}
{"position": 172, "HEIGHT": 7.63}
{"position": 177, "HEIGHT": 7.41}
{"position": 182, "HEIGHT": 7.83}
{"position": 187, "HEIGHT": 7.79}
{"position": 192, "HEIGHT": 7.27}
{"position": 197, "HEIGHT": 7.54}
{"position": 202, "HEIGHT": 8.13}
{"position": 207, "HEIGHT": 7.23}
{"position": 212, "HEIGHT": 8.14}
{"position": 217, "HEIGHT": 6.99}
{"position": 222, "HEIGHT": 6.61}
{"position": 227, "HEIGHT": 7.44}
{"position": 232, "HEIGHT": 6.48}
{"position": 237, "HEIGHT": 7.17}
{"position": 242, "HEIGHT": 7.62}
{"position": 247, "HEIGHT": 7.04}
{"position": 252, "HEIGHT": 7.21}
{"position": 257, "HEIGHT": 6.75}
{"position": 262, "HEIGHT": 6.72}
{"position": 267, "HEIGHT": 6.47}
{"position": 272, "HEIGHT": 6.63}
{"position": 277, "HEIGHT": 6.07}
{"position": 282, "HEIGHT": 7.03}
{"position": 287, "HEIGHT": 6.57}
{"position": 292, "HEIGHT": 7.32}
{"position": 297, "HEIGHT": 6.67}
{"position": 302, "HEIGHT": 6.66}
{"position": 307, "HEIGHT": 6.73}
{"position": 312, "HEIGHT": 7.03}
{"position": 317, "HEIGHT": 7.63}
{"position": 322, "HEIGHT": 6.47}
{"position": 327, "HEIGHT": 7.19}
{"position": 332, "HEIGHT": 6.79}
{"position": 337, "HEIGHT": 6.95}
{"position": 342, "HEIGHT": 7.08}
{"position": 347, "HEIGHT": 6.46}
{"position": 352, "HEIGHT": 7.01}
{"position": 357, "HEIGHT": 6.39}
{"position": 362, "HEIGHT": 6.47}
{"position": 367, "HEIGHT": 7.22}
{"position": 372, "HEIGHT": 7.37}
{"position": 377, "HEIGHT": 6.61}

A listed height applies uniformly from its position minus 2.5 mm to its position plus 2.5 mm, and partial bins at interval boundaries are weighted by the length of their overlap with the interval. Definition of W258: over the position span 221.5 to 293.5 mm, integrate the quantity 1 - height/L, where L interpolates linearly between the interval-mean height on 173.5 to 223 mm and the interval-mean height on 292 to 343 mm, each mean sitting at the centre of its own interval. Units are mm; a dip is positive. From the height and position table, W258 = 3.5 mm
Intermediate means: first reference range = 7.52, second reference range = 6.93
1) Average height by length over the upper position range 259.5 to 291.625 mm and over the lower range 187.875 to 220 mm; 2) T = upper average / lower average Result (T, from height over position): 0.9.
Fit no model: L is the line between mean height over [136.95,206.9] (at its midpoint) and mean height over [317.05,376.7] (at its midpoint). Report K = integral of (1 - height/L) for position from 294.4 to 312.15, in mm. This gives 0.8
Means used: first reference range 7.57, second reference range 6.88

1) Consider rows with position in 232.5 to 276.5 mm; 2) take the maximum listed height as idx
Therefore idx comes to 7.62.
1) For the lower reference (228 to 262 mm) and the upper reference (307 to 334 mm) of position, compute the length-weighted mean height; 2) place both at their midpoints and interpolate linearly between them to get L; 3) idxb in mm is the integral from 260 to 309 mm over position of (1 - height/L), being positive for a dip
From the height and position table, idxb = 2.32 mm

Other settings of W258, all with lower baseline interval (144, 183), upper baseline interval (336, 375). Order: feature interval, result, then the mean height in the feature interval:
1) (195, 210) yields -0.47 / 7.65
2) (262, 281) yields 1.81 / 6.48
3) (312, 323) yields -0.19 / 7.12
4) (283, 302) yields 0.67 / 6.84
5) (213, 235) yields 1.11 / 6.97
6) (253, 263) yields 0.57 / 6.81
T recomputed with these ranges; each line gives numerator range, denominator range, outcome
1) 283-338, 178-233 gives 0.93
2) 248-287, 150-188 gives 0.89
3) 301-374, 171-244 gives 0.93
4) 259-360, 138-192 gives 0.90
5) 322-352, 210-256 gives 0.96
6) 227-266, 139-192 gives 0.92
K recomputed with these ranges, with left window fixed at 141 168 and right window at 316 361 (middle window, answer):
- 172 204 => -0.9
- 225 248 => 0.3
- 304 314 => 0.1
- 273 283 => 0.8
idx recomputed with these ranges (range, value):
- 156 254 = 8.14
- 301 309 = 6.73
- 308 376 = 7.63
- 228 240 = 7.17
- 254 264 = 6.75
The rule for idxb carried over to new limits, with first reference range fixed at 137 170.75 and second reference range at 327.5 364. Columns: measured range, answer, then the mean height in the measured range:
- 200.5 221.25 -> -0.6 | 7.51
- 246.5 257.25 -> 0.1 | 7.04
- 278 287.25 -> 0.4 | 6.74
